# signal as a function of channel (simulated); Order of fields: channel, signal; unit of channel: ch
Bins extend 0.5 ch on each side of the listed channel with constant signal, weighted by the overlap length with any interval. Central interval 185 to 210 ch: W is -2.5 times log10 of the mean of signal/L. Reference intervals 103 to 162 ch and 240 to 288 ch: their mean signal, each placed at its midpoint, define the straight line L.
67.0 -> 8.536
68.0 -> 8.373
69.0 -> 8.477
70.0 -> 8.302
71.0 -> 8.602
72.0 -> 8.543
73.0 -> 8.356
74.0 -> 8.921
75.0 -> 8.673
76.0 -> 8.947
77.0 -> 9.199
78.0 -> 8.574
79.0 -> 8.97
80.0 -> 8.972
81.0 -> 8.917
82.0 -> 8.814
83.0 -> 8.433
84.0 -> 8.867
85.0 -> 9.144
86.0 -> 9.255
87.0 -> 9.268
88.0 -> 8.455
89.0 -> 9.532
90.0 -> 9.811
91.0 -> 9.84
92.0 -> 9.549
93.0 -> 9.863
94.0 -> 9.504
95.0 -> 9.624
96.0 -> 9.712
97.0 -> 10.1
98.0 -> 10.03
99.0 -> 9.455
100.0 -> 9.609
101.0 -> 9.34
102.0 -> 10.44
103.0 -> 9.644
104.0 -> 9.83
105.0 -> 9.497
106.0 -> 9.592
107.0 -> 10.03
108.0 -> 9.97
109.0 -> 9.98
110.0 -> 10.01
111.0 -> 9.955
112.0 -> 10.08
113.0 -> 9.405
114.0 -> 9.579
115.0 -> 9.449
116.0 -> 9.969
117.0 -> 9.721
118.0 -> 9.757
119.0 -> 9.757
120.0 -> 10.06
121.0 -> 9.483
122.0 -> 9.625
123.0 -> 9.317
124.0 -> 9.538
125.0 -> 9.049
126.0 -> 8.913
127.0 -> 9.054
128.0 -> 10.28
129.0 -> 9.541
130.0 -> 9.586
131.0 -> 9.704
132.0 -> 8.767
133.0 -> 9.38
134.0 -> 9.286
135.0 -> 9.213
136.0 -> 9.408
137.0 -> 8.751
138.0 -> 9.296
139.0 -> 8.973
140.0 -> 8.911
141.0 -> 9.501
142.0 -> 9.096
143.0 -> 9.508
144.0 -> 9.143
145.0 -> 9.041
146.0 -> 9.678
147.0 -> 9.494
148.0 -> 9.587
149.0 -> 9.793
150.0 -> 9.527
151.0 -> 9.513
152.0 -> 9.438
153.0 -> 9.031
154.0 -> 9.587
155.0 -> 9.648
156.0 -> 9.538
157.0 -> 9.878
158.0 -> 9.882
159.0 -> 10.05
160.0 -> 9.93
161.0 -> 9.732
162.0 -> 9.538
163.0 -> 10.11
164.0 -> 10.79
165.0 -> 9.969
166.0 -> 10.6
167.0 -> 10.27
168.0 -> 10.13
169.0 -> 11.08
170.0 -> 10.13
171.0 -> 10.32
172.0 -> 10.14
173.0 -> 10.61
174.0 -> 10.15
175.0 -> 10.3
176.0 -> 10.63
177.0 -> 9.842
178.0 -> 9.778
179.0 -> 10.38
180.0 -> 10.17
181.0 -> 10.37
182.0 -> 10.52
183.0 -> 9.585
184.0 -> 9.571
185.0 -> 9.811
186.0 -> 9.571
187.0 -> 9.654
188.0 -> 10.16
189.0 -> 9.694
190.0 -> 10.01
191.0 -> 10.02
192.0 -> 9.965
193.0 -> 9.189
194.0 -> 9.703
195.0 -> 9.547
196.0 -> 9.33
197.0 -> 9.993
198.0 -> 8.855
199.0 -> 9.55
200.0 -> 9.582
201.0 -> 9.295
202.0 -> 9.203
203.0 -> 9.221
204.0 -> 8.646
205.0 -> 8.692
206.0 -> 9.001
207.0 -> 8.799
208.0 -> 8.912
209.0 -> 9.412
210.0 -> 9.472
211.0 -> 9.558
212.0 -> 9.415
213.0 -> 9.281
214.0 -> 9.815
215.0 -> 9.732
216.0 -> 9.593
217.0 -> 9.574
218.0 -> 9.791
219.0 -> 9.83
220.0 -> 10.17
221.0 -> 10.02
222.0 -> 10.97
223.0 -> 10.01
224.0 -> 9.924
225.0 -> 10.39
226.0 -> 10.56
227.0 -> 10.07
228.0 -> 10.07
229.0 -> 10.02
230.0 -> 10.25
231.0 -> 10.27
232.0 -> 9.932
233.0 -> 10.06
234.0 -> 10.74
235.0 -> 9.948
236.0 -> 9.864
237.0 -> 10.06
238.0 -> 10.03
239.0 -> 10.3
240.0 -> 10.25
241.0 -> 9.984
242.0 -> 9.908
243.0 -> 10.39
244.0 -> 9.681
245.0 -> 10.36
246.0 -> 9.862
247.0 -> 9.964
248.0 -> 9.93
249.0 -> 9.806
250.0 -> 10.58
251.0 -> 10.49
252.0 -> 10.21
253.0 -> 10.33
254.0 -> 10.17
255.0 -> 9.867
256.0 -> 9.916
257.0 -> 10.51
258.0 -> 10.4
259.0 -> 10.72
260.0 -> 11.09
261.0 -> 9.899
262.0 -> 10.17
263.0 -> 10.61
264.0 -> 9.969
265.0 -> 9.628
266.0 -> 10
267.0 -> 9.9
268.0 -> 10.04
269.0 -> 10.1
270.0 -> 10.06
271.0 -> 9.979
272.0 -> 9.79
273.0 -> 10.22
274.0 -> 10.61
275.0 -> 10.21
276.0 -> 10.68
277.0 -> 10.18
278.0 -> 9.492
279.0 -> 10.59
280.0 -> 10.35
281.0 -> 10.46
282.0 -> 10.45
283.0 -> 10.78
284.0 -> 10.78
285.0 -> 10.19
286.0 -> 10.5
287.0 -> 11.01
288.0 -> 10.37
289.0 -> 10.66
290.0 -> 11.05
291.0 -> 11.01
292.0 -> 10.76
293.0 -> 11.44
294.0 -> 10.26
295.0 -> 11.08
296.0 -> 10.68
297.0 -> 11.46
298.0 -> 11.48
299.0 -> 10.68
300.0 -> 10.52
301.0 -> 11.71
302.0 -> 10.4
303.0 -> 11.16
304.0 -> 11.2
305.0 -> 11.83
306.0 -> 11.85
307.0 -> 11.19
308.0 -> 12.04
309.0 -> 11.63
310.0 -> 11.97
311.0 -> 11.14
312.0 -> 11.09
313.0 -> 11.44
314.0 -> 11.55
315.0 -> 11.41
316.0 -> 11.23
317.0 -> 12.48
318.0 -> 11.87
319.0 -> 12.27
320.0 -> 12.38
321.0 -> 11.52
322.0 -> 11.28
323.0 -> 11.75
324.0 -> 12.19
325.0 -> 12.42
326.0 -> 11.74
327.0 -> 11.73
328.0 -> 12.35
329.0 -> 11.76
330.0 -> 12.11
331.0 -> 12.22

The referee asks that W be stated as 0.05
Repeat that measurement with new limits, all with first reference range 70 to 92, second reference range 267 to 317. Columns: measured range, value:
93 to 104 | -0.074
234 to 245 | 0.030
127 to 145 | 0.017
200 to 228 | 0.058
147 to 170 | -0.027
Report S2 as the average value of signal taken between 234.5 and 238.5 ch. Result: 9.98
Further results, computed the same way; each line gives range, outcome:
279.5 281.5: 10.4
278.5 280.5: 10.5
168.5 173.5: 10.5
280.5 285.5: 10.5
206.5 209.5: 9.04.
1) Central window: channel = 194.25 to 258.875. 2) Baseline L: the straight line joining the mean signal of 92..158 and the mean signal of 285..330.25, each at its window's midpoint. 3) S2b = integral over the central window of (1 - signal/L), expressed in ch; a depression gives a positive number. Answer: 4.45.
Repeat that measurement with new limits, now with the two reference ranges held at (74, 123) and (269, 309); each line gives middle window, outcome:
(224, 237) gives 0.2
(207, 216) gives 0.7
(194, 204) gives 0.8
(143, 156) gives 0.5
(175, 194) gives 0.2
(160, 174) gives -0.4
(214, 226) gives 0.3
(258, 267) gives 0.3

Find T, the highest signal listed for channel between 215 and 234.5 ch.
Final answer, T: 10.97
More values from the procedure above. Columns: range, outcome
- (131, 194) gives 11.08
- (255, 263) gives 11.09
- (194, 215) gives 9.993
